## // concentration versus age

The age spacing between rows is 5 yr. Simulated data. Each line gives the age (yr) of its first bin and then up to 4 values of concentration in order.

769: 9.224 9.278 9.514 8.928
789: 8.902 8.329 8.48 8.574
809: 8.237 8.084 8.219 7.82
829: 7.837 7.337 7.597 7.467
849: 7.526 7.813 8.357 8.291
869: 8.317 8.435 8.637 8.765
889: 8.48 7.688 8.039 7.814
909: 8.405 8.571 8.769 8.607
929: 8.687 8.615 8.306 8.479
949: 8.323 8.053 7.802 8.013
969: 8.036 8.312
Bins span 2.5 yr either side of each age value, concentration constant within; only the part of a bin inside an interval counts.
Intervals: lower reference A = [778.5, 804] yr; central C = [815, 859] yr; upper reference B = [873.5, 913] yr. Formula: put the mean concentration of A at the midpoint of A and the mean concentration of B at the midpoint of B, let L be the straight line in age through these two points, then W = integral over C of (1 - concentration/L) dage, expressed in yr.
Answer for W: 4.1 yr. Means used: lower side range 8.75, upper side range 8.29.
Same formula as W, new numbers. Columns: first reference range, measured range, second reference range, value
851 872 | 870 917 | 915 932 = 0.6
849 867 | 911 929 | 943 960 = -1.1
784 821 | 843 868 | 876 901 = 1.3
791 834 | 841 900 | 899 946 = 1.2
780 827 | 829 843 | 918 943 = 1.5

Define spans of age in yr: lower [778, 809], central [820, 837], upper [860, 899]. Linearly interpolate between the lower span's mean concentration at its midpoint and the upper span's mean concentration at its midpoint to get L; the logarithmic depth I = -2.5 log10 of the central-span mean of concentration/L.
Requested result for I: 0.11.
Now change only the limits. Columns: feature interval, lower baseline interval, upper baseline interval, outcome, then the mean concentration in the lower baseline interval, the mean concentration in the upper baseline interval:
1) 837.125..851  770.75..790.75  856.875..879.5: 0.145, 9.17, 8.39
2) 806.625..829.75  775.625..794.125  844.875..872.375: 0.068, 9.01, 8.04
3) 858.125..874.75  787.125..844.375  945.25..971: -0.034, 8.09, 8.07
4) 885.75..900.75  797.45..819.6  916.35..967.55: 0.032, 8.32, 8.36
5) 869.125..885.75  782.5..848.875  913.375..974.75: -0.044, 8.11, 8.35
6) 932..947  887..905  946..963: -0.053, 8.01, 8.07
